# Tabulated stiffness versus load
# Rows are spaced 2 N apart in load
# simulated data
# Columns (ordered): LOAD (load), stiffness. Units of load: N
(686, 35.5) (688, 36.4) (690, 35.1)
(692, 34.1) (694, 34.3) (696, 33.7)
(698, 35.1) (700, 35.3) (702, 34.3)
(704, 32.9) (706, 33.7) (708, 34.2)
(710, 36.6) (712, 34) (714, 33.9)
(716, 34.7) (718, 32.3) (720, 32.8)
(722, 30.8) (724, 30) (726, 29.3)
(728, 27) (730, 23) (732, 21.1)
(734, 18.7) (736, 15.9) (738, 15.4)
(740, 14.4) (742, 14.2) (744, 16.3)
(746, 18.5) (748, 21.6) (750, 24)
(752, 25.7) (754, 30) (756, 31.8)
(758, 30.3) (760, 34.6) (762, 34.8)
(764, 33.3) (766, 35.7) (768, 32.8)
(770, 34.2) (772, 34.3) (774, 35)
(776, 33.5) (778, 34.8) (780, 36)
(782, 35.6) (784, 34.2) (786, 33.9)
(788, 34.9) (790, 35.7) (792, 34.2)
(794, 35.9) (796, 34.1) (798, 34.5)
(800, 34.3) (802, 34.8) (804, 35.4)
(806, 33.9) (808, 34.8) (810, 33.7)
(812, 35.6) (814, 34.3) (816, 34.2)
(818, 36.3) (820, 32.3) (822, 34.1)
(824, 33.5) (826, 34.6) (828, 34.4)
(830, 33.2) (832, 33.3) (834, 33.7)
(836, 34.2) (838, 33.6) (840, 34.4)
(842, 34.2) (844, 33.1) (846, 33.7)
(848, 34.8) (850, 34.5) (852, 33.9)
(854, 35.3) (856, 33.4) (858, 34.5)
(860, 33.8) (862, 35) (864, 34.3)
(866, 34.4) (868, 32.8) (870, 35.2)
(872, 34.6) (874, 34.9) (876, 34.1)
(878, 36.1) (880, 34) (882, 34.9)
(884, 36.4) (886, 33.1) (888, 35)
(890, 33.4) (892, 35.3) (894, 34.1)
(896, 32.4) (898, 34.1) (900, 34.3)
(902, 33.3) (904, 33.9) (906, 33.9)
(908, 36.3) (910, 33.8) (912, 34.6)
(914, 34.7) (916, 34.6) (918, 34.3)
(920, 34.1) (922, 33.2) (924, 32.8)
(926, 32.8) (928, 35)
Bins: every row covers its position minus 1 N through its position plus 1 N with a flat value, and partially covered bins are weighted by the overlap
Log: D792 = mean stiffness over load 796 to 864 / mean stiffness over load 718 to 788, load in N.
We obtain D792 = 1.2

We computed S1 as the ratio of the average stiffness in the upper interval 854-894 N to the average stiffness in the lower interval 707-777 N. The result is 1.23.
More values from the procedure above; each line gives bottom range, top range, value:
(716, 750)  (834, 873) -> 1.49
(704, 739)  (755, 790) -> 1.20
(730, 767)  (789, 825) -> 1.43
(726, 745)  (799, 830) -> 1.81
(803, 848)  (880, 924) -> 1.00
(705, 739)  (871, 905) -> 1.21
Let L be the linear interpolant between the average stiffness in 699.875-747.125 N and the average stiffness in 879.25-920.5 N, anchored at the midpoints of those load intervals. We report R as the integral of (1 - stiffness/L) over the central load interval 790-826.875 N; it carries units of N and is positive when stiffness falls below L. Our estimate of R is -4.9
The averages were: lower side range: 26.9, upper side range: 34.3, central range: 34.5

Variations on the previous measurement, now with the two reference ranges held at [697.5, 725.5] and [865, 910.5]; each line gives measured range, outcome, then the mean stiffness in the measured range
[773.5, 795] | -0.6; 34.9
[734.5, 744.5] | 5.4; 15.4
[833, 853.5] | 0.1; 34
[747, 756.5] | 2.1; 26.3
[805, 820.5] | -0.2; 34.5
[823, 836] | 0.1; 33.8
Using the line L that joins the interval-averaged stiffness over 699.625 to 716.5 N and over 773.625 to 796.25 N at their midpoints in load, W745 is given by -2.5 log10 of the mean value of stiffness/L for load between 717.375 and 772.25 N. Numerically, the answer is 0.29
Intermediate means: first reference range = 34.4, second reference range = 34.8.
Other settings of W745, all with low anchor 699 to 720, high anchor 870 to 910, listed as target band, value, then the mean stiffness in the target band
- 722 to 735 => 0.33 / 25.3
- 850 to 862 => 0.00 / 34.3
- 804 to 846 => 0.01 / 34.1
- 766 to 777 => 0.00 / 34.1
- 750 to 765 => 0.11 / 31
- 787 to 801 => -0.02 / 34.8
